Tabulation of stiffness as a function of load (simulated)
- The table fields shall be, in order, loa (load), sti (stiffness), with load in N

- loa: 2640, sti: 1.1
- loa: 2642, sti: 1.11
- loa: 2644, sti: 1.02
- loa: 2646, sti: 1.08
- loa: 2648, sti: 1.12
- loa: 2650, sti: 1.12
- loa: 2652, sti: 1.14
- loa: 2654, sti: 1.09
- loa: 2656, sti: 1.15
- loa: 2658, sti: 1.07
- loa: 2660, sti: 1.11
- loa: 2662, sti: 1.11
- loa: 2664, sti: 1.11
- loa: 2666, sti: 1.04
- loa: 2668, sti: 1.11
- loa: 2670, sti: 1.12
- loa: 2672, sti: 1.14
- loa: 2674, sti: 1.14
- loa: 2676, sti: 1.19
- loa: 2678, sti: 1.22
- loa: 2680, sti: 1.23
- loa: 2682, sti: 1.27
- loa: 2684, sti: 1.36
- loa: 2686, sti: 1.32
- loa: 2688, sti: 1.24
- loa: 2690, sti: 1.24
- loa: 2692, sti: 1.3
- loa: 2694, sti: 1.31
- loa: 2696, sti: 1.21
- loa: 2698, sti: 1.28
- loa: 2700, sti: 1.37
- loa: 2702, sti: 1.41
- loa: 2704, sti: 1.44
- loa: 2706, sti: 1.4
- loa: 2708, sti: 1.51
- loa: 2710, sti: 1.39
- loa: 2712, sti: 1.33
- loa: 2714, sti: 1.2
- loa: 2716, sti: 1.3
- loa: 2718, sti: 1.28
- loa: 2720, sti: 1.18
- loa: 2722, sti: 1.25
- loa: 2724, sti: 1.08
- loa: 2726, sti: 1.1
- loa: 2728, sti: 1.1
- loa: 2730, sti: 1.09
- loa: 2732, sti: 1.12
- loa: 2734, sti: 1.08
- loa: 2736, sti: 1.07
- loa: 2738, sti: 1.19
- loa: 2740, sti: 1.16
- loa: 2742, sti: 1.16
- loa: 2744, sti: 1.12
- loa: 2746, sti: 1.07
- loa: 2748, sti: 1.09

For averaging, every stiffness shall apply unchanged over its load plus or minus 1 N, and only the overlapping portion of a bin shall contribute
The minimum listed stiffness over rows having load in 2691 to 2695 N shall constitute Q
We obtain 1.3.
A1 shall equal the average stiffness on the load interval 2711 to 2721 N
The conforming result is 1.26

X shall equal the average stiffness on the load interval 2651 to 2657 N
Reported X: 1.13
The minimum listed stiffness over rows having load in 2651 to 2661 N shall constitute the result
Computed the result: 1.07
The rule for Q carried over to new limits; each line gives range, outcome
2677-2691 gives 1.22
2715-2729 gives 1.08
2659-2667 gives 1.04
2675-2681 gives 1.19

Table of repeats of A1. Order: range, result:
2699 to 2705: 1.41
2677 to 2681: 1.23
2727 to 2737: 1.09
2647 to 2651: 1.12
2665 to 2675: 1.11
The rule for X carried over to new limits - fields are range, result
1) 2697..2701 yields 1.33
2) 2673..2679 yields 1.18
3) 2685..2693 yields 1.28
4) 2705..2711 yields 1.43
